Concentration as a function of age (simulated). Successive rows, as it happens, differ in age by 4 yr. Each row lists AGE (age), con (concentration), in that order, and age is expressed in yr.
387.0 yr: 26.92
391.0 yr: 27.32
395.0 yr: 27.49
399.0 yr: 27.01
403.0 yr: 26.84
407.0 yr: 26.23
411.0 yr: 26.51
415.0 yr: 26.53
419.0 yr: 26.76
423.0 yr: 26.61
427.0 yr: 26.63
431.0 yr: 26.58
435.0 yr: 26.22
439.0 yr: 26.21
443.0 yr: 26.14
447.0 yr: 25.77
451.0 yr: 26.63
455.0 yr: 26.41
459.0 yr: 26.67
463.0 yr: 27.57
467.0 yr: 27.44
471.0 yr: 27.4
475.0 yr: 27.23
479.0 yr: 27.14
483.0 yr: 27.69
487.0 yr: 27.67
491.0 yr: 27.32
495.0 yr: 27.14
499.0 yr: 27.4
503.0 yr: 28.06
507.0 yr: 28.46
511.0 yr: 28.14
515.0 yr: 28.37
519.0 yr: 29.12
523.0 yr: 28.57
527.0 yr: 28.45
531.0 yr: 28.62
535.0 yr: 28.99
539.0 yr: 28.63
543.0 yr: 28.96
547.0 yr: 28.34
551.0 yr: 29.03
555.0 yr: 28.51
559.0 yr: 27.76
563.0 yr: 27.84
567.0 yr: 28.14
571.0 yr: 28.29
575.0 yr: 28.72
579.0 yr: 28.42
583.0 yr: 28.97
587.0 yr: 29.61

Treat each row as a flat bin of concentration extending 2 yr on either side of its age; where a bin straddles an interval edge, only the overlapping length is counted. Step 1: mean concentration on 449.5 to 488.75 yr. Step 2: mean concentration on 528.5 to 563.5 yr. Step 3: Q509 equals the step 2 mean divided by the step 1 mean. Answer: 1.05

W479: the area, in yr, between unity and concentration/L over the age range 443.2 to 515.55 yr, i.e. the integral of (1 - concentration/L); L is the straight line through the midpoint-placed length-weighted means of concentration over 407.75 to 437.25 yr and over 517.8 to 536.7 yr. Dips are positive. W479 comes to 1.1 yr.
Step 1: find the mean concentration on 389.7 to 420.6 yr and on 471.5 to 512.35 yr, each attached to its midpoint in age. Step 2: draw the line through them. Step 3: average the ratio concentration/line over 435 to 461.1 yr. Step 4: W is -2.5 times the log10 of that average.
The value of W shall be 0.04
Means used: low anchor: 26.8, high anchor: 27.6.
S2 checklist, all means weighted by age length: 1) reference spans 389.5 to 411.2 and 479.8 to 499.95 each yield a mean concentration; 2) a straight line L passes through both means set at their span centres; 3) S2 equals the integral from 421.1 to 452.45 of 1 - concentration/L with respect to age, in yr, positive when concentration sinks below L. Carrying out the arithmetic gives 0.9 yr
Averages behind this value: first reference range 26.9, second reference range 27.4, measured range 26.3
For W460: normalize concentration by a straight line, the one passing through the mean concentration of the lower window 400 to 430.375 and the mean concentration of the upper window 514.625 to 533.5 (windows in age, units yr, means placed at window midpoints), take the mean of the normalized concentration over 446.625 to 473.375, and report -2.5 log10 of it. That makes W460 0.02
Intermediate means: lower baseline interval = 26.6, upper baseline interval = 28.7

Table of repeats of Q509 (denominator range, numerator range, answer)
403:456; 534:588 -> 1.08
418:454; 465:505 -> 1.04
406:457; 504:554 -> 1.08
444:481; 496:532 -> 1.05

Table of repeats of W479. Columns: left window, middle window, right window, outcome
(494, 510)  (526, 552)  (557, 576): -0.67 yr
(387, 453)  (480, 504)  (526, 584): 0.09 yr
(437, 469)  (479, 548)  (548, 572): -1.64 yr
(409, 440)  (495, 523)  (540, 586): -0.49 yr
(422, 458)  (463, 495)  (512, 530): 0.03 yr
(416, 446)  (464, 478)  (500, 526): 0.02 yr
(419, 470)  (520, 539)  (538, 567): -0.44 yr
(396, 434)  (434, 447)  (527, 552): 0.46 yr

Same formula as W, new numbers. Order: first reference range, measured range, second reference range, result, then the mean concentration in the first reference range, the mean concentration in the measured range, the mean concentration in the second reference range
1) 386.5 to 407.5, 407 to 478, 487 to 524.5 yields 0.032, 27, 26.7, 28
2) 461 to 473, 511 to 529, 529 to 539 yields -0.003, 27.5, 28.6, 28.8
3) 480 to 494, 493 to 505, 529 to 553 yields 0.010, 27.5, 27.5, 28.8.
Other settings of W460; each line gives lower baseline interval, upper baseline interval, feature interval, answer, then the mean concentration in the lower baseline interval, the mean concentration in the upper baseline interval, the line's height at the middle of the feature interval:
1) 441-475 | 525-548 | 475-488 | 0.00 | 26.8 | 28.7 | 27.3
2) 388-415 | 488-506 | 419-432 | 0.02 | 26.9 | 27.5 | 27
